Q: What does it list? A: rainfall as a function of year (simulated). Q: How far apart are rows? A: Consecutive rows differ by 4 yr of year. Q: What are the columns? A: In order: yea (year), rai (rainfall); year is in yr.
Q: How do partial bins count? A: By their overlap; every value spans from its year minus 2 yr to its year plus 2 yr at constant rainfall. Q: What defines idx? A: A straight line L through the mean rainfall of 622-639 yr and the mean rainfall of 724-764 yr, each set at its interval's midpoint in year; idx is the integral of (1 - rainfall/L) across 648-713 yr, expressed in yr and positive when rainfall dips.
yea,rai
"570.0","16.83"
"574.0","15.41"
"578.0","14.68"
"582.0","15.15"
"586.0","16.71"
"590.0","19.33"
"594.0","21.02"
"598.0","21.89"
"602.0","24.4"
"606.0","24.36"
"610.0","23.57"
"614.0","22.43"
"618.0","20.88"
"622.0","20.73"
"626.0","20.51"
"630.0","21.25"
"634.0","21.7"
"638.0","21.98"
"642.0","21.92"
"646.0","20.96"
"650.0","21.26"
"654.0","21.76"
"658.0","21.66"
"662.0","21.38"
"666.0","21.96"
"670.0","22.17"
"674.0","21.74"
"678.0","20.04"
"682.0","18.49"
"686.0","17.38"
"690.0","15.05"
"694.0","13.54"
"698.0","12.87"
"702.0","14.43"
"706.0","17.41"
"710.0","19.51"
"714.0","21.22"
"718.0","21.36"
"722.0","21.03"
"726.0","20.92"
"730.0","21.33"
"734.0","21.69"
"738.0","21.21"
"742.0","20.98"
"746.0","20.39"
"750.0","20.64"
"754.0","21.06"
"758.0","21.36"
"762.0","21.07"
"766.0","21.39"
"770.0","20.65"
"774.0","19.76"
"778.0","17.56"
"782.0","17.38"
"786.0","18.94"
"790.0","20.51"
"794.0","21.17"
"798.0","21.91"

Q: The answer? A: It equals 7.20 yr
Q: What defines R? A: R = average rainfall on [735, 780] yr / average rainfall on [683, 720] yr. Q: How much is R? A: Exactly 1.21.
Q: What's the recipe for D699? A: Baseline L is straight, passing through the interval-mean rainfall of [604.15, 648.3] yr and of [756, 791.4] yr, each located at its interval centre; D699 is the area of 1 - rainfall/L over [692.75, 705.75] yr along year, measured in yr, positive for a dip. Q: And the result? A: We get 4.2 yr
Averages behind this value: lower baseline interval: 21.8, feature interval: 14.1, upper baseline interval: 19.8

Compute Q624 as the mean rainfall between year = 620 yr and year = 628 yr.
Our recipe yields 20.6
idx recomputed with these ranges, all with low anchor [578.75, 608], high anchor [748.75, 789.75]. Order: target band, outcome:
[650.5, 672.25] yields -1.8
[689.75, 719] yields 4.6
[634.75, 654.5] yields -1.4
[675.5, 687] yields 0.7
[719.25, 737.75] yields -1.1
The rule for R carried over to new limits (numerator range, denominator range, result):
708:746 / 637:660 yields 0.97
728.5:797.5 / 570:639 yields 1.01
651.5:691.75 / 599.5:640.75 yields 0.91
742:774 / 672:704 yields 1.25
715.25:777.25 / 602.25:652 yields 0.96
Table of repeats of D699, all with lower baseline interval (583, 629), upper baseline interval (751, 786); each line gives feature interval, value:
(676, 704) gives 6.3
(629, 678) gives -1.6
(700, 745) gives 0.5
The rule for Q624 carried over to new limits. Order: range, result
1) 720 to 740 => 21.2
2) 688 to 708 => 14.7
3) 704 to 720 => 19.9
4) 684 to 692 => 16.2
